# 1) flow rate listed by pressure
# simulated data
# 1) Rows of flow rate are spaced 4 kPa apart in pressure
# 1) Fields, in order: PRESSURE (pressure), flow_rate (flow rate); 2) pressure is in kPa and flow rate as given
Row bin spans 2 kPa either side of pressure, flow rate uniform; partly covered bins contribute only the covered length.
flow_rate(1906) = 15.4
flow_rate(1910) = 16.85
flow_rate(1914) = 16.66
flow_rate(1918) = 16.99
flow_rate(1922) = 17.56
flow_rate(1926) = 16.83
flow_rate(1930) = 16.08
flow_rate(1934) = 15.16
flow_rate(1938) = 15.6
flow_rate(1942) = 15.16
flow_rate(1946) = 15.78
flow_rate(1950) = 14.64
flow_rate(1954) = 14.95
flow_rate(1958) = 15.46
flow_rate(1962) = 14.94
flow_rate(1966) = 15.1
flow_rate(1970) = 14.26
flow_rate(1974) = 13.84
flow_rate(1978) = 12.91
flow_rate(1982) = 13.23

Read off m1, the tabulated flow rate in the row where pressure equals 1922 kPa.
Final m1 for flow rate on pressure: 17.56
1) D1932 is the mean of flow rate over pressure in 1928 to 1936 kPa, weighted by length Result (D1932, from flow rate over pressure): 15.6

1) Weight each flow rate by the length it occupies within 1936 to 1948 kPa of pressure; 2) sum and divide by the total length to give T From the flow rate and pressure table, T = 15.5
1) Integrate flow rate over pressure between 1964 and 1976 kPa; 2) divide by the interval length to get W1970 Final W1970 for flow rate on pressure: 14.4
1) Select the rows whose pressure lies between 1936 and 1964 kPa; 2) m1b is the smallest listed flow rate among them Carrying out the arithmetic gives 14.64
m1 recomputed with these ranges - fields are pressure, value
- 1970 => 14.26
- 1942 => 15.16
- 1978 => 12.91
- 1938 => 15.6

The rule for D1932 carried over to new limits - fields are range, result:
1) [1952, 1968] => 15.1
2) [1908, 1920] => 16.8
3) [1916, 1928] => 17.1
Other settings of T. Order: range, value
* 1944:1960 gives 15.2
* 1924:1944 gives 15.8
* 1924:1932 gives 16.5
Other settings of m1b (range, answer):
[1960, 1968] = 14.94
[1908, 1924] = 16.66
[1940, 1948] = 15.16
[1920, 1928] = 16.83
